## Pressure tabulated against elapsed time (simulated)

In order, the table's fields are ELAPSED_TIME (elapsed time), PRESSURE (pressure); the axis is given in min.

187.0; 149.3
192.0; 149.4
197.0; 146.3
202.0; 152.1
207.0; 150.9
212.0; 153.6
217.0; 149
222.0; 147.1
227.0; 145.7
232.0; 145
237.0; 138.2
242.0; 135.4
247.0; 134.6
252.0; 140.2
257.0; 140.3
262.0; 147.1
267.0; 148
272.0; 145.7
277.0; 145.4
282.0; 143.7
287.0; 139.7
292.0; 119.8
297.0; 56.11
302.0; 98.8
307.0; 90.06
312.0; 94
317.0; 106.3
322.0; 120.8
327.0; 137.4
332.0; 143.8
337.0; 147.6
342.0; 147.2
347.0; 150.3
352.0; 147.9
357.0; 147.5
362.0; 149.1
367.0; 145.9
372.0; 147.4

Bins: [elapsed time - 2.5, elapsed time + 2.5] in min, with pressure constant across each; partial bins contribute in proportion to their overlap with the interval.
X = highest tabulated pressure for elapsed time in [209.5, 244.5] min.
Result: 153.6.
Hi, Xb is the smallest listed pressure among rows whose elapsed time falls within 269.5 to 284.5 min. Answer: 143.7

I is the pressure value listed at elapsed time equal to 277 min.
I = 145.4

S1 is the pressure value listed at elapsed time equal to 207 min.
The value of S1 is 150.9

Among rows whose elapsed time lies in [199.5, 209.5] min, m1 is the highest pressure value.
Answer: 152.1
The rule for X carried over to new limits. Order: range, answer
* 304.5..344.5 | 147.6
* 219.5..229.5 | 147.1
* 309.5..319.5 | 106.3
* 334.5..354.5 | 150.3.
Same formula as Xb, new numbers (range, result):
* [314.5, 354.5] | 106.3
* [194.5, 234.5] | 145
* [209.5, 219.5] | 149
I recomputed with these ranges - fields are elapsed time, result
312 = 94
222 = 147.1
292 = 119.8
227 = 145.7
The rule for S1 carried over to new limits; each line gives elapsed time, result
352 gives 147.9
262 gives 147.1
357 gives 147.5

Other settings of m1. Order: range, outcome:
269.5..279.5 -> 145.7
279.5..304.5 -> 143.7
